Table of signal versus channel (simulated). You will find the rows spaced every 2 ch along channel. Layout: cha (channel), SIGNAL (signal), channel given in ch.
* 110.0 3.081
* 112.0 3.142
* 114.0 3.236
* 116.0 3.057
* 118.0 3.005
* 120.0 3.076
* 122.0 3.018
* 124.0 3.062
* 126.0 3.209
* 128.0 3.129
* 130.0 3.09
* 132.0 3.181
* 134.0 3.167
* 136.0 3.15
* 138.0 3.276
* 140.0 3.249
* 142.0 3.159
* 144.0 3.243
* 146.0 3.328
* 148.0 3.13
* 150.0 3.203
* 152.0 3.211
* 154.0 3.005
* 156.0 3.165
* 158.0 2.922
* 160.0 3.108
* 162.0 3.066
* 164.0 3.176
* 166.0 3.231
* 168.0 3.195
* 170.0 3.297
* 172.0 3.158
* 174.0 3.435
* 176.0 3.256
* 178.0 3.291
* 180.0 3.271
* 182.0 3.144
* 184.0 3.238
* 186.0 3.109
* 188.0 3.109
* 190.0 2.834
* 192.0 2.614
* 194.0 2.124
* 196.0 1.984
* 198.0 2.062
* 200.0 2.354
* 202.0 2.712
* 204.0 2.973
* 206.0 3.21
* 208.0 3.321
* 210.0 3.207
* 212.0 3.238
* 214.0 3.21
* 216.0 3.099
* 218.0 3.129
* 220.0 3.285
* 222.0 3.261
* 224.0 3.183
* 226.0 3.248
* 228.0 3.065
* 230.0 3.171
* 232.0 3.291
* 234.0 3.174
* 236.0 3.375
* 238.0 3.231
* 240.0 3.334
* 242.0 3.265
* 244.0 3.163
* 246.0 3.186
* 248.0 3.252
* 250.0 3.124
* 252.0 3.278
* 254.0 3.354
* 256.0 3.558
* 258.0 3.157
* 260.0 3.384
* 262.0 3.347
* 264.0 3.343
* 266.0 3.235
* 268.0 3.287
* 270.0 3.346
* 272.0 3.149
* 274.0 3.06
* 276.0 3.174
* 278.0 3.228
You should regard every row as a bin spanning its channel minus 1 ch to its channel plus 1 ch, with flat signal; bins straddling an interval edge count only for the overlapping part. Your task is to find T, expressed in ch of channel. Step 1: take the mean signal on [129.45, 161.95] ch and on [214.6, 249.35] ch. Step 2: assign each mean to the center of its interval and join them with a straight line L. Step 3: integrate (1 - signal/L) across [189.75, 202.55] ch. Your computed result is 3.4 ch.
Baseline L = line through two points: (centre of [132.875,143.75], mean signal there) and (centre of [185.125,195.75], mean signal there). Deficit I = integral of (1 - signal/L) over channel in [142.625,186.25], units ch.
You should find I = -3.66 ch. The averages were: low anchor 3.2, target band 3.19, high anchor 2.7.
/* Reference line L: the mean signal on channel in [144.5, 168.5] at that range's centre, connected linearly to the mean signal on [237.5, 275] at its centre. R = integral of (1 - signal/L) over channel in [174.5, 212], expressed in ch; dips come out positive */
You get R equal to 3.5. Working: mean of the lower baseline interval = 3.15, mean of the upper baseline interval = 3.27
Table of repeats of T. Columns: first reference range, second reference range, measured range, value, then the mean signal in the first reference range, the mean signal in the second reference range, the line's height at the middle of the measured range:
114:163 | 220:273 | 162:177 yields -0.3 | 3.14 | 3.26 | 3.17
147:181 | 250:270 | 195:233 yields 3.0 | 3.18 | 3.32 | 3.25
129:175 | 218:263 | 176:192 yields 0.5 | 3.18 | 3.26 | 3.21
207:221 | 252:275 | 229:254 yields 0.1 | 3.21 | 3.29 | 3.26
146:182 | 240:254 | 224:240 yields 0.0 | 3.19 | 3.23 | 3.22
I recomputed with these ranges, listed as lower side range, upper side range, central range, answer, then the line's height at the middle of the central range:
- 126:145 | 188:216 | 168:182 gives -1.5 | 2.95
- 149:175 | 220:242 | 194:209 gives 2.7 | 3.21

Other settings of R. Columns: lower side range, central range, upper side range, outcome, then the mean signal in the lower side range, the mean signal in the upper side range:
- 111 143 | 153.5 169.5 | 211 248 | 0.2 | 3.14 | 3.22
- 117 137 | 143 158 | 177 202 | -1.0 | 3.11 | 2.76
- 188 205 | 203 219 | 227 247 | -2.4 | 2.5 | 3.23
